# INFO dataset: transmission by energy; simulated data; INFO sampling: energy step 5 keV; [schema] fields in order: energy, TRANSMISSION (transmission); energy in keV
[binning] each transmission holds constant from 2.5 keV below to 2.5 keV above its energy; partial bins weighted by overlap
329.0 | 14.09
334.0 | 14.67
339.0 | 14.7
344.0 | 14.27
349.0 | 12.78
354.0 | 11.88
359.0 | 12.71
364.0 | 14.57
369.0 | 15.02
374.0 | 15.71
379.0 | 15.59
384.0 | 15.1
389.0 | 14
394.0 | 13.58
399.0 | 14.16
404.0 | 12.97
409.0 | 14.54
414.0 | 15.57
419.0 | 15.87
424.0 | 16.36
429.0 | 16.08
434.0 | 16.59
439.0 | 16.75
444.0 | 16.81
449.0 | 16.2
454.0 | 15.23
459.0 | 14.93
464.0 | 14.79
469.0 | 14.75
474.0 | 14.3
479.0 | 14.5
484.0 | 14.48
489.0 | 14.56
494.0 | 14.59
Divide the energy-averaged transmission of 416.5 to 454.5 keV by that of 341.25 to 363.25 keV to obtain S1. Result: 1.2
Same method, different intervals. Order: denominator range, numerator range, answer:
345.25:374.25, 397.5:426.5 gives 1.09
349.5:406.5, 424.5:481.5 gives 1.11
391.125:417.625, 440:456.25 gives 1.13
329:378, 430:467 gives 1.13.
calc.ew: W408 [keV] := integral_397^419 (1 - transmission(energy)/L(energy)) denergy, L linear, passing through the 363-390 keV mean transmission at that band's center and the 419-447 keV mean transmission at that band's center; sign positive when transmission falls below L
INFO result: 1.9 keV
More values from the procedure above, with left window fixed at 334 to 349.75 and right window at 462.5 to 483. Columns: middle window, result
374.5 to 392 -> -0.8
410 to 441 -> -3.6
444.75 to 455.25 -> -1.1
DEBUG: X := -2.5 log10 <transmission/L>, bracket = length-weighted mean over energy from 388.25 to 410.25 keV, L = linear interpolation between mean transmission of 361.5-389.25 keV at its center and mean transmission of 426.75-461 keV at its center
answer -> 0.12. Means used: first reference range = 15.1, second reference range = 16.1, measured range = 13.8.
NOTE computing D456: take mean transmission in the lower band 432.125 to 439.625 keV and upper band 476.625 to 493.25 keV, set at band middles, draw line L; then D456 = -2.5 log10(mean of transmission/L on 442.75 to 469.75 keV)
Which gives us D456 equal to 0.02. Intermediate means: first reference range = 16.7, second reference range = 14.5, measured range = 15.4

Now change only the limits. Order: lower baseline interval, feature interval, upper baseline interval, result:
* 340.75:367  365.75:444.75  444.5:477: -0.08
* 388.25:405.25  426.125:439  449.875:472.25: -0.14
